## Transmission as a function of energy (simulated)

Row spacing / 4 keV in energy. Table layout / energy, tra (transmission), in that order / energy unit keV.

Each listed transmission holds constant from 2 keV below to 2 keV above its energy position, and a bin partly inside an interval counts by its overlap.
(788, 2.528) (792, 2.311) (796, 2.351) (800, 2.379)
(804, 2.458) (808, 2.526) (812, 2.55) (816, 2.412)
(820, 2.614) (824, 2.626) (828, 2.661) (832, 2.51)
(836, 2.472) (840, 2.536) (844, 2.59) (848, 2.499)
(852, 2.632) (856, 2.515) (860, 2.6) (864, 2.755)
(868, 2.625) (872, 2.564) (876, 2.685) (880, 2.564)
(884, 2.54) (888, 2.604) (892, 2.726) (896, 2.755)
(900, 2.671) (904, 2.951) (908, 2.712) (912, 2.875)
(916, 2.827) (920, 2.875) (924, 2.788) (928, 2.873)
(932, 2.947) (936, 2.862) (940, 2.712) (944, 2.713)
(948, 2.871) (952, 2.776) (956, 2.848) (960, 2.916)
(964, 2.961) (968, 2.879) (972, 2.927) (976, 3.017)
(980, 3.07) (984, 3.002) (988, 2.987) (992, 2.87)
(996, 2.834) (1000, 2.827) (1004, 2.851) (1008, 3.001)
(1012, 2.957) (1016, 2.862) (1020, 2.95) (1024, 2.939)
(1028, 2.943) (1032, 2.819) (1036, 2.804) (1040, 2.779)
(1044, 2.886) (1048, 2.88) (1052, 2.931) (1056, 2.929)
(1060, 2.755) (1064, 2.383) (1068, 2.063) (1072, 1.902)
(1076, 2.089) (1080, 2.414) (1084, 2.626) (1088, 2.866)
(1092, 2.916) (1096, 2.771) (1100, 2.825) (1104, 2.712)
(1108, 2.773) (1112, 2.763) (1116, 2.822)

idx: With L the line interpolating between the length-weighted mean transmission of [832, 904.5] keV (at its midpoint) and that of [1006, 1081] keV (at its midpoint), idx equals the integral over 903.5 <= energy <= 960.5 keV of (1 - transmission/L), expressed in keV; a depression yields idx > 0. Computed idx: -3.94 keV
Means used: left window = 2.62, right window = 2.7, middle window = 2.83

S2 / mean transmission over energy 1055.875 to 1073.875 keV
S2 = 2.36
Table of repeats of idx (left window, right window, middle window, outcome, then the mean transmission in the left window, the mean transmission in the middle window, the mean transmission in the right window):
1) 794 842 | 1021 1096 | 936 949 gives -0.91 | 2.51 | 2.77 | 2.67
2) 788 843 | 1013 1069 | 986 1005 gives -0.97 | 2.5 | 2.88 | 2.8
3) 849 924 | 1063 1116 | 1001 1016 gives -1.76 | 2.69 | 2.92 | 2.56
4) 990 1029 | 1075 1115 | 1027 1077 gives 3.03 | 2.9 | 2.63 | 2.69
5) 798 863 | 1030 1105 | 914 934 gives -2.16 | 2.54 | 2.86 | 2.65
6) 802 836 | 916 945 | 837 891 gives 1.28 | 2.54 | 2.59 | 2.83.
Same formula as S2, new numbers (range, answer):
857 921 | 2.7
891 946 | 2.81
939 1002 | 2.89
